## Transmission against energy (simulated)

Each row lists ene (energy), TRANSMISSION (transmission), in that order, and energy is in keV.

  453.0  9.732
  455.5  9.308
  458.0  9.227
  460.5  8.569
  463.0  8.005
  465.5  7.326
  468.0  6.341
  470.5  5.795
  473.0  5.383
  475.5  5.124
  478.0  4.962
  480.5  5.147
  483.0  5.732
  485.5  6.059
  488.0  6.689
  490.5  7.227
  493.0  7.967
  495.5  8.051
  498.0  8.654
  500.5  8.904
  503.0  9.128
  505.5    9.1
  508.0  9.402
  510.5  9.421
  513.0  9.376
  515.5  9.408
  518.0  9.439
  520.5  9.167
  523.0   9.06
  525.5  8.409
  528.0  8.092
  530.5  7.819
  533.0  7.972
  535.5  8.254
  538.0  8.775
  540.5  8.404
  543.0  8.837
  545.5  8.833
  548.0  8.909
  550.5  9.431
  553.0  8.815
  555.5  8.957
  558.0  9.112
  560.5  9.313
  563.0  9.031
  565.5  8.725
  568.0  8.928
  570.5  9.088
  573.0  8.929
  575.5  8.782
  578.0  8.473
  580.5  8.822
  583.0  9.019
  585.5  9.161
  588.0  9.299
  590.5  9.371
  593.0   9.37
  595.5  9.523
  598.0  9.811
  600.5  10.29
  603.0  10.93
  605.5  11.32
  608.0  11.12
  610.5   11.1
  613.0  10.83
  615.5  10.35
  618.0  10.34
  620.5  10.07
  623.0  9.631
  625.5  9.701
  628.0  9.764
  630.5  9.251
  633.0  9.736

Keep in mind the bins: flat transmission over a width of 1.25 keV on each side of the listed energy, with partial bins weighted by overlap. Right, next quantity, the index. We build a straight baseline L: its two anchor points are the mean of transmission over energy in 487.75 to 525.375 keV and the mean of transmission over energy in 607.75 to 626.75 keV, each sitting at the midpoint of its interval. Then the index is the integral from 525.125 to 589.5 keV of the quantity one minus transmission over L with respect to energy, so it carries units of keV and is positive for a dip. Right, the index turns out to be 4.86 keV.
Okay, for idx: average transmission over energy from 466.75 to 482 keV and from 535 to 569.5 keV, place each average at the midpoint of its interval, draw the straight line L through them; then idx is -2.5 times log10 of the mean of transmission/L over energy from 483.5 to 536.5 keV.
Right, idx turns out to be -0.20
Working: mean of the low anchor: 5.46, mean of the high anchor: 8.9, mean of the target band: 8.42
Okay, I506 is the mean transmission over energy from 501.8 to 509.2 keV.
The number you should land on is 9.21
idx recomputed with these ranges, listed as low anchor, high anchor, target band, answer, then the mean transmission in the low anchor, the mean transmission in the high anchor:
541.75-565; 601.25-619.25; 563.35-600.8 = 0.09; 9.02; 10.8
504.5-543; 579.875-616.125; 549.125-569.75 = 0.04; 8.81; 10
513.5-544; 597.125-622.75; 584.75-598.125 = 0.08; 8.65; 10.6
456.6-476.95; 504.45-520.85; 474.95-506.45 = 0.16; 6.97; 9.34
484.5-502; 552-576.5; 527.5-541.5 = 0.03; 7.69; 8.97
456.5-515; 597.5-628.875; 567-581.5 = 0.08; 7.49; 10.4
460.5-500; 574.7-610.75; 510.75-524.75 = -0.20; 6.67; 9.73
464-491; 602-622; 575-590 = 0.09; 5.96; 10.7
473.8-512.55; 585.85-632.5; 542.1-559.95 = -0.03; 7.45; 10.1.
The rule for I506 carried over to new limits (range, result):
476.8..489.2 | 5.72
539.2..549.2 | 8.75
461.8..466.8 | 7.65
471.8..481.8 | 5.16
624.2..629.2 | 9.73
